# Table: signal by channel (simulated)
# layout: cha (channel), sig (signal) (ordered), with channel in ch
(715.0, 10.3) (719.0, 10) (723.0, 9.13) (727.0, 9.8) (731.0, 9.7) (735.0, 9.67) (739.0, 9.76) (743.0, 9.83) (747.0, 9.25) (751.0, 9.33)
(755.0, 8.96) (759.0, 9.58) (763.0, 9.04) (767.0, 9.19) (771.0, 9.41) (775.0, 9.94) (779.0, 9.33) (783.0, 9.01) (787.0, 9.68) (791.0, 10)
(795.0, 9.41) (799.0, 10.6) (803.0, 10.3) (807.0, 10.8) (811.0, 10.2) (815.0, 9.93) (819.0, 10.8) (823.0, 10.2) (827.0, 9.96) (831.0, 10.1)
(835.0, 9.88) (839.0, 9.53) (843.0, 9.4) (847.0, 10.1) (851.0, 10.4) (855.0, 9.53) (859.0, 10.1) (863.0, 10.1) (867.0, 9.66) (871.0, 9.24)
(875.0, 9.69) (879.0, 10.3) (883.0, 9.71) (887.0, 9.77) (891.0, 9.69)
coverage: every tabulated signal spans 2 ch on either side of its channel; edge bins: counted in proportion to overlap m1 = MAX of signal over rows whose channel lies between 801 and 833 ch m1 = 10.8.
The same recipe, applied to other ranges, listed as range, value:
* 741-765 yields 9.83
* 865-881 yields 10.3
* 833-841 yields 9.88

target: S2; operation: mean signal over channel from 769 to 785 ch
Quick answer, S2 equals 9.42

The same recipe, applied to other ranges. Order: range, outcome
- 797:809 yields 10.6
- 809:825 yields 10.3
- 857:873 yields 9.77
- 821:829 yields 10.1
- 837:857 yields 9.79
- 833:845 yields 9.6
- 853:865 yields 9.91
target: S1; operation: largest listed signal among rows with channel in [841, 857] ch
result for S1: 10.4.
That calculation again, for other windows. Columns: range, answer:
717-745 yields 10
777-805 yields 10.6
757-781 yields 9.94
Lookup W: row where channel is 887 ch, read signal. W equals 9.77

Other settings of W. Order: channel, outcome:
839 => 9.53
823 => 10.2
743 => 9.83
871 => 9.24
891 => 9.69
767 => 9.19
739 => 9.76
